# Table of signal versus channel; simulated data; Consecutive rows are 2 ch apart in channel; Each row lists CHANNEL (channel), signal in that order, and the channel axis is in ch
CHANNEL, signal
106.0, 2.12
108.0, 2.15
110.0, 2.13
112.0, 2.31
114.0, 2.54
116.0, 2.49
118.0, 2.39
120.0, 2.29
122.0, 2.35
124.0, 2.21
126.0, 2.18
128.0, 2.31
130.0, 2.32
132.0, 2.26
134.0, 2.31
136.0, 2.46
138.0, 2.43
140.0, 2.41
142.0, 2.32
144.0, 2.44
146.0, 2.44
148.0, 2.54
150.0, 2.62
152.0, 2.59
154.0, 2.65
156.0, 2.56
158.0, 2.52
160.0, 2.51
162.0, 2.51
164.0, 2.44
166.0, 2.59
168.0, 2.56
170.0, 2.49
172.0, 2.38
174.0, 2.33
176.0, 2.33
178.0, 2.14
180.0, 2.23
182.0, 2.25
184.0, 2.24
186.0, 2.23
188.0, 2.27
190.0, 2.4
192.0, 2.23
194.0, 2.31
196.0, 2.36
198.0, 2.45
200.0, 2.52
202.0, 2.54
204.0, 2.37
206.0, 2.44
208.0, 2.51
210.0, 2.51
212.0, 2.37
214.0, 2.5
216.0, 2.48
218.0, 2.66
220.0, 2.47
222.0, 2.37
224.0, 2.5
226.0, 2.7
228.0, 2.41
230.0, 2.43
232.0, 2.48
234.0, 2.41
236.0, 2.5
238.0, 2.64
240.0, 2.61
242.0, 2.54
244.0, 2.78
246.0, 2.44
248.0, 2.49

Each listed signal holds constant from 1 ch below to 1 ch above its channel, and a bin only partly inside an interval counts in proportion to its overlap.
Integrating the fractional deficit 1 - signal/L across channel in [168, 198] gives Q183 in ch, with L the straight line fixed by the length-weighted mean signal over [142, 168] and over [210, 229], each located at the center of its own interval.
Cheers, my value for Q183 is 2.4 ch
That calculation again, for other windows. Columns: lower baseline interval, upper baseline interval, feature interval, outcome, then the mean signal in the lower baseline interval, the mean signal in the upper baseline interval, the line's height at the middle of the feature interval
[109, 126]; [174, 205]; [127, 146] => -0.3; 2.33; 2.32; 2.33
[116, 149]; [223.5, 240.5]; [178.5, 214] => 1.4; 2.36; 2.52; 2.46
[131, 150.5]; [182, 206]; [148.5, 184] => -0.9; 2.42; 2.36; 2.39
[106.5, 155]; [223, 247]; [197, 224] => 0.2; 2.38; 2.54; 2.5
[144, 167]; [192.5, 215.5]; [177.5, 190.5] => 1.2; 2.54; 2.44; 2.48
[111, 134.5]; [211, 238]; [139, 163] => -1.4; 2.33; 2.49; 2.37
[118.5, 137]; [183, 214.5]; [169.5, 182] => 0.3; 2.3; 2.39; 2.36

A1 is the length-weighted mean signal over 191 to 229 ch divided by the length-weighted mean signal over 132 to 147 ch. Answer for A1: 1.03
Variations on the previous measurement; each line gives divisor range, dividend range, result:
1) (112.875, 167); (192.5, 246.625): 1.02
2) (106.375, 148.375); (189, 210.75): 1.03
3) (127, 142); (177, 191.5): 0.96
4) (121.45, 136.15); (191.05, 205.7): 1.05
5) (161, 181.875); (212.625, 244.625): 1.05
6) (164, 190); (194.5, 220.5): 1.06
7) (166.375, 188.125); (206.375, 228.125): 1.08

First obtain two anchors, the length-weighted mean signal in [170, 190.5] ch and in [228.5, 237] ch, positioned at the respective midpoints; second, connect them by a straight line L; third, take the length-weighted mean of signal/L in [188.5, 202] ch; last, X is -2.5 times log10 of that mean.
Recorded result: -0.02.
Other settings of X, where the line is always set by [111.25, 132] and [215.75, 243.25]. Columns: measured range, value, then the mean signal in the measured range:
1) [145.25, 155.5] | -0.08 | 2.57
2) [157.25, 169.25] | -0.05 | 2.52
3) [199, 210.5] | 0.00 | 2.48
